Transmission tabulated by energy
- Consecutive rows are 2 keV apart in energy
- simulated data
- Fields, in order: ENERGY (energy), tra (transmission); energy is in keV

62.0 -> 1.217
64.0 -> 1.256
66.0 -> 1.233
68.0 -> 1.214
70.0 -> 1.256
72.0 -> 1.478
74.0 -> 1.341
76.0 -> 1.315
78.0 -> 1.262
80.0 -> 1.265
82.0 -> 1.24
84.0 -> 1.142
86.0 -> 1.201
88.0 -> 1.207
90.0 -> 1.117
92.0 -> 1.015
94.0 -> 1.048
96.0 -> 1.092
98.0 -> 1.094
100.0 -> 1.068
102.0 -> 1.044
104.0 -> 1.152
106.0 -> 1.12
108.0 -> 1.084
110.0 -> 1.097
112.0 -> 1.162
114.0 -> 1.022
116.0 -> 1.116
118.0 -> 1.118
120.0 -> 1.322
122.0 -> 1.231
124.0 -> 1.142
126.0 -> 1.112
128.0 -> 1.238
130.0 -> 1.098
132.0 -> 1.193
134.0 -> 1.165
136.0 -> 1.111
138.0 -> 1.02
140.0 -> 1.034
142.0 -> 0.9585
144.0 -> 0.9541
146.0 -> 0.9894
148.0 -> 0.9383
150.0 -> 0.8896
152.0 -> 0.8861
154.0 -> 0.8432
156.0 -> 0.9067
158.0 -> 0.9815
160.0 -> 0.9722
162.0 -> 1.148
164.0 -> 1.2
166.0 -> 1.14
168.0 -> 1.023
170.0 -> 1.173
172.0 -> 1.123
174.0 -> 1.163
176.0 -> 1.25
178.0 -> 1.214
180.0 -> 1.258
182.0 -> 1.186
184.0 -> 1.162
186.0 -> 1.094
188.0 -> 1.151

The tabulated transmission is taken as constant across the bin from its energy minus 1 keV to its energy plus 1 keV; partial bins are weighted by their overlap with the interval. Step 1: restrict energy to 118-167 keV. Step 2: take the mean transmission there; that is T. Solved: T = 1.06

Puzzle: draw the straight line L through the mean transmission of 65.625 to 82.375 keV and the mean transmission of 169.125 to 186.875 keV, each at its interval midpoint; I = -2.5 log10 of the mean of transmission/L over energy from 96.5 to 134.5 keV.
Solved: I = 0.103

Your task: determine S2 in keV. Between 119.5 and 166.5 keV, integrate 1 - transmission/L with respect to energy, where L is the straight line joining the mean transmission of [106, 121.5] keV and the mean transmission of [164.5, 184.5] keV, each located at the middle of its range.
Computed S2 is 3.8 keV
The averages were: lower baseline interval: 1.13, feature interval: 1.06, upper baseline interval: 1.17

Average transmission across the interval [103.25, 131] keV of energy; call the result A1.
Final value 1.14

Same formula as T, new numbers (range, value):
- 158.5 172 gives 1.11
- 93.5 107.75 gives 1.09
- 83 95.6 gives 1.12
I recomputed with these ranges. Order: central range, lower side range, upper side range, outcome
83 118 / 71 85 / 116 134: 0.122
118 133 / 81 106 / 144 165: -0.139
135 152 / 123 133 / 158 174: 0.160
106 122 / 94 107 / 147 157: -0.099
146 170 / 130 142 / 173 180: 0.161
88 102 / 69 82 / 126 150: 0.145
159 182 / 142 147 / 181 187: -0.064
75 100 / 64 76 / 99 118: 0.043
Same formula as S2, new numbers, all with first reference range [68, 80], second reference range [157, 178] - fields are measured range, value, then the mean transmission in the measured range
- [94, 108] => 1.87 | 1.09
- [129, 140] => 0.74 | 1.11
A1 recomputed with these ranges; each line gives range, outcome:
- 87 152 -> 1.09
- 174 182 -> 1.22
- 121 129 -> 1.18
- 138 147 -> 0.988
